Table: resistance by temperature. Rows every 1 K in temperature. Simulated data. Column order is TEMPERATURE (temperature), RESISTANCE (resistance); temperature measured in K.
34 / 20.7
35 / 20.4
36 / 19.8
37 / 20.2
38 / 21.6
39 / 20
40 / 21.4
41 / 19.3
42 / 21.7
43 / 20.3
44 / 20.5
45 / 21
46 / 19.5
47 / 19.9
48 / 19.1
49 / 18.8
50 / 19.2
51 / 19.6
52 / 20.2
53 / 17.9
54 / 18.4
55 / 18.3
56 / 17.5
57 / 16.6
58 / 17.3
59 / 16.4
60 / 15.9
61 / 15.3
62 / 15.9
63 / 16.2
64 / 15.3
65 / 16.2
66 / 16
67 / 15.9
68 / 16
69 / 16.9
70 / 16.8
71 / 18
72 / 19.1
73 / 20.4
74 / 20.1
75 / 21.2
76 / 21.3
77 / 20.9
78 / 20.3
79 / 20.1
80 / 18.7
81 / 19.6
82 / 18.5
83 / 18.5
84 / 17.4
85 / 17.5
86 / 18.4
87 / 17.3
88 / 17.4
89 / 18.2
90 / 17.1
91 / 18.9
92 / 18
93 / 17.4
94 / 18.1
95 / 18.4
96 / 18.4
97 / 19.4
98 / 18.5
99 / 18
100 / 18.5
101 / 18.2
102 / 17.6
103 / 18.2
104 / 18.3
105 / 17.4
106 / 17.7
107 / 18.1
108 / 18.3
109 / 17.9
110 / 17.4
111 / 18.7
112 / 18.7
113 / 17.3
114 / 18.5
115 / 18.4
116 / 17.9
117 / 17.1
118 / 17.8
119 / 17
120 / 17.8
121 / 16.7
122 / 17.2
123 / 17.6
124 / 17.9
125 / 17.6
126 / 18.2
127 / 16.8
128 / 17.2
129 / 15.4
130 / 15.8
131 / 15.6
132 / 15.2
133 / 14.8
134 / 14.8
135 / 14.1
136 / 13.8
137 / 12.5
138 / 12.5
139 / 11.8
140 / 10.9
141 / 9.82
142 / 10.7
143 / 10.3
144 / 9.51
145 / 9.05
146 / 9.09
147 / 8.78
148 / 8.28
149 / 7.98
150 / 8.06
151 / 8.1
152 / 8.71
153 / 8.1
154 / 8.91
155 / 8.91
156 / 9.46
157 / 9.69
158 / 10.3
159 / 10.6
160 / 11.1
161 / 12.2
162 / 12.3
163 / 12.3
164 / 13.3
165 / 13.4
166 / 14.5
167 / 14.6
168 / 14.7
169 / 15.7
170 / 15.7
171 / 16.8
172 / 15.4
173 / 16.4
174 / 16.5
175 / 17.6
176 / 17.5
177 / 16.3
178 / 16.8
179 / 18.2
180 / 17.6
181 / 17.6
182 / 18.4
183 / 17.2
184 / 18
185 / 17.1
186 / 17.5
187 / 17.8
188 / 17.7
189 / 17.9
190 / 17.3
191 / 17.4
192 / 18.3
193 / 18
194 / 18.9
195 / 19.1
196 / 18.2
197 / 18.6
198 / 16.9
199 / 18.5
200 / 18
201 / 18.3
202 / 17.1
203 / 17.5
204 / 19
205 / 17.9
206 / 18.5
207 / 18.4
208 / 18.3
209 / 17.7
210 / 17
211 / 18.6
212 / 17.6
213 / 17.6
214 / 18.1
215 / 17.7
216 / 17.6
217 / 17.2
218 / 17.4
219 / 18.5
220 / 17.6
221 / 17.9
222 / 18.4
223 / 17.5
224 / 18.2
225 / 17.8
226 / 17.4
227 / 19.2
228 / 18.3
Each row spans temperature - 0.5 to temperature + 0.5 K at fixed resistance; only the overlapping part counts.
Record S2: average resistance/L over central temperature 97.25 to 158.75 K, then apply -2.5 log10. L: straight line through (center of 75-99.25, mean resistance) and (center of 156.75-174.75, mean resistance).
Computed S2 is 0.13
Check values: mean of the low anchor 18.7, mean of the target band 14.5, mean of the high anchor 13.7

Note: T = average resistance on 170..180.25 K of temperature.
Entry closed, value 16.8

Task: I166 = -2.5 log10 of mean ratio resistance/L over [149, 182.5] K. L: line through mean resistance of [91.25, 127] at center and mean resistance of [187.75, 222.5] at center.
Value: 0.32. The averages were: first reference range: 17.9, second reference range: 18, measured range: 13.4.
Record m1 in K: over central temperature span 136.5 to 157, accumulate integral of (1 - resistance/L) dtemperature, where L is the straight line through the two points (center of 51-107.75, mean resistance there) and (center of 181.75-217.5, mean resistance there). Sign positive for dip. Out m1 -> 9.6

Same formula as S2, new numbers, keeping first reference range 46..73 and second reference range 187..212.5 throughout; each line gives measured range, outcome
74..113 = -0.052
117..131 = 0.040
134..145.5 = 0.473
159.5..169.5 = 0.313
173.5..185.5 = 0.034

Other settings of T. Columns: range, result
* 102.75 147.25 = 15.5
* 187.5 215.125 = 18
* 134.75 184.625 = 12.8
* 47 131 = 17.9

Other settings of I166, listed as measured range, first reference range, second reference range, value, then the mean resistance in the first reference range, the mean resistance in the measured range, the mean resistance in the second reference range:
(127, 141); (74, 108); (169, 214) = 0.273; 18.6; 14.1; 17.6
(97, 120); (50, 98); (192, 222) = 0.002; 18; 18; 18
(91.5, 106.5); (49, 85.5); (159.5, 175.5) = -0.075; 18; 18.1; 14.5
